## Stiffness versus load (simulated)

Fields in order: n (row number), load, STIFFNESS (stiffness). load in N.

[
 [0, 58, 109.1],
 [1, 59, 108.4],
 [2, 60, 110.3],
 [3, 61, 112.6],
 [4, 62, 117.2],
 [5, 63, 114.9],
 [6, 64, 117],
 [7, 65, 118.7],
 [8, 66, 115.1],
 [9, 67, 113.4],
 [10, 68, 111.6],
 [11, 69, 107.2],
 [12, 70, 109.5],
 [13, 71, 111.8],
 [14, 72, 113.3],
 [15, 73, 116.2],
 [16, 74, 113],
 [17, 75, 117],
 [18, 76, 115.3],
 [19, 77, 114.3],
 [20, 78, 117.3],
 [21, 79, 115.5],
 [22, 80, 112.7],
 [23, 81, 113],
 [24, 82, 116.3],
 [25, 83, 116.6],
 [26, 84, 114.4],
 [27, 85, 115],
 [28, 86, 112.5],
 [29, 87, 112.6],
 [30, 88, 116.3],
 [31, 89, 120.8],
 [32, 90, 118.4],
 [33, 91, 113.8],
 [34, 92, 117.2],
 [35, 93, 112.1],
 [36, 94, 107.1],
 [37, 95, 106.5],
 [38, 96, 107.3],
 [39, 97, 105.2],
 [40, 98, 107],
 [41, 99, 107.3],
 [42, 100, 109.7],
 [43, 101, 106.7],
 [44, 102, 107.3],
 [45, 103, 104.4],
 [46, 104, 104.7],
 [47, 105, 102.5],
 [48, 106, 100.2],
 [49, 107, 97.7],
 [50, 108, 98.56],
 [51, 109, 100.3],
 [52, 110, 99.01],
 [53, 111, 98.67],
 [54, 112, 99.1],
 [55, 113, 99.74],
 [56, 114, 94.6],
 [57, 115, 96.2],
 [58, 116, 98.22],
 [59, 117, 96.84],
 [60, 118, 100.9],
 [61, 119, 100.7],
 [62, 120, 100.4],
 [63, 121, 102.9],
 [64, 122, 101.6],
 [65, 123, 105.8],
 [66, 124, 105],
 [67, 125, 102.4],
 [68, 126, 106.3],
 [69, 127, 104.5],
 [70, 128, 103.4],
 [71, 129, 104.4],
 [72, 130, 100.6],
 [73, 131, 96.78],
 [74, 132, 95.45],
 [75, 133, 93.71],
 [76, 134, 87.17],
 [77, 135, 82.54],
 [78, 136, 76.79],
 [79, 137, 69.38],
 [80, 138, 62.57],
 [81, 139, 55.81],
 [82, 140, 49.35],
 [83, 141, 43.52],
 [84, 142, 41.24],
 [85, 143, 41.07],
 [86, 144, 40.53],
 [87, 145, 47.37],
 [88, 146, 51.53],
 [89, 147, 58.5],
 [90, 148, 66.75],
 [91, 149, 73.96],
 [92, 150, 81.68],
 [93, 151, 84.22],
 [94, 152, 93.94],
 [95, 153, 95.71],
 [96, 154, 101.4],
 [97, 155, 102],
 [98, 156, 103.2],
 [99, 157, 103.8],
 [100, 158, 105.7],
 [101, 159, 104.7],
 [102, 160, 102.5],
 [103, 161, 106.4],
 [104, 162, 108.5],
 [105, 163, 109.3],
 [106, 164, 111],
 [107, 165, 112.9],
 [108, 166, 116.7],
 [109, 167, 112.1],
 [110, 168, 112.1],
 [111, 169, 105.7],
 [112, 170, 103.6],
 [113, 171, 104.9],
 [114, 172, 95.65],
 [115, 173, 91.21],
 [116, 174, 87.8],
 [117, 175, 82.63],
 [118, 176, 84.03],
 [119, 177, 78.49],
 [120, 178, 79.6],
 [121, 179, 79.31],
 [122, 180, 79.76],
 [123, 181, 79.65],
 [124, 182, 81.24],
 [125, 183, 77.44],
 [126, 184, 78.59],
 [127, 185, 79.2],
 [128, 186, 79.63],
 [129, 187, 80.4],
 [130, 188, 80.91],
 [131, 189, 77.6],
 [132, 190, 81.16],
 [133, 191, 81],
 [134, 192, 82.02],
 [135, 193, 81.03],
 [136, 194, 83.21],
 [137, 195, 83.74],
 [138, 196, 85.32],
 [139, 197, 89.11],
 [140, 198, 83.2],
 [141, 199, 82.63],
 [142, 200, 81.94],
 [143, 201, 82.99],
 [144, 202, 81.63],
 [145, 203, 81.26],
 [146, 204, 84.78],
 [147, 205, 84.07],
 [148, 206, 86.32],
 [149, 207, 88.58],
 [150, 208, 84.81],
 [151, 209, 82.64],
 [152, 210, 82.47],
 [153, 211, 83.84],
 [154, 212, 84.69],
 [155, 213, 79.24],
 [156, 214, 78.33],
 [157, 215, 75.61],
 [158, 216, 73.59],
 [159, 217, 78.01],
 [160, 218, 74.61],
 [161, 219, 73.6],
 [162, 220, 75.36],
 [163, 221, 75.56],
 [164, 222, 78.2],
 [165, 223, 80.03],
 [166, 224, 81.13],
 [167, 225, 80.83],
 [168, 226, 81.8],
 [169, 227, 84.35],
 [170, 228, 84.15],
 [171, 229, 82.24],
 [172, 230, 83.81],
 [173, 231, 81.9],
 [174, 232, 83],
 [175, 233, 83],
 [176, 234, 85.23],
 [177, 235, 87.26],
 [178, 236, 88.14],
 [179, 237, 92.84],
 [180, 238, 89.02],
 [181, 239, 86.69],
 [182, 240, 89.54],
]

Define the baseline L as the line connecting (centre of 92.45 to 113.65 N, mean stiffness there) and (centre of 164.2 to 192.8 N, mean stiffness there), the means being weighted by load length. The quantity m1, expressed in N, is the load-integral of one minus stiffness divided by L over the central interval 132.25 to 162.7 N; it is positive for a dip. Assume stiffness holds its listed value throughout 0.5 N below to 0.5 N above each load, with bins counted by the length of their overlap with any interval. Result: 5.3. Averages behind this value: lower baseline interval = 104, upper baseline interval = 88.9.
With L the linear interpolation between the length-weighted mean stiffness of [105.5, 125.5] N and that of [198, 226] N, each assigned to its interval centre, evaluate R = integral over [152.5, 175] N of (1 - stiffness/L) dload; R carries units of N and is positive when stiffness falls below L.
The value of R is -3.39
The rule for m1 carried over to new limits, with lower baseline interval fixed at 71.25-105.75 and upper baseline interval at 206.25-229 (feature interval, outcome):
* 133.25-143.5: 3.9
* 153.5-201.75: -0.7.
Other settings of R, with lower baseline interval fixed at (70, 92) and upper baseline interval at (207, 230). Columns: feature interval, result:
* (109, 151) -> 7.8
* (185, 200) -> 0.8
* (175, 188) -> 1.4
